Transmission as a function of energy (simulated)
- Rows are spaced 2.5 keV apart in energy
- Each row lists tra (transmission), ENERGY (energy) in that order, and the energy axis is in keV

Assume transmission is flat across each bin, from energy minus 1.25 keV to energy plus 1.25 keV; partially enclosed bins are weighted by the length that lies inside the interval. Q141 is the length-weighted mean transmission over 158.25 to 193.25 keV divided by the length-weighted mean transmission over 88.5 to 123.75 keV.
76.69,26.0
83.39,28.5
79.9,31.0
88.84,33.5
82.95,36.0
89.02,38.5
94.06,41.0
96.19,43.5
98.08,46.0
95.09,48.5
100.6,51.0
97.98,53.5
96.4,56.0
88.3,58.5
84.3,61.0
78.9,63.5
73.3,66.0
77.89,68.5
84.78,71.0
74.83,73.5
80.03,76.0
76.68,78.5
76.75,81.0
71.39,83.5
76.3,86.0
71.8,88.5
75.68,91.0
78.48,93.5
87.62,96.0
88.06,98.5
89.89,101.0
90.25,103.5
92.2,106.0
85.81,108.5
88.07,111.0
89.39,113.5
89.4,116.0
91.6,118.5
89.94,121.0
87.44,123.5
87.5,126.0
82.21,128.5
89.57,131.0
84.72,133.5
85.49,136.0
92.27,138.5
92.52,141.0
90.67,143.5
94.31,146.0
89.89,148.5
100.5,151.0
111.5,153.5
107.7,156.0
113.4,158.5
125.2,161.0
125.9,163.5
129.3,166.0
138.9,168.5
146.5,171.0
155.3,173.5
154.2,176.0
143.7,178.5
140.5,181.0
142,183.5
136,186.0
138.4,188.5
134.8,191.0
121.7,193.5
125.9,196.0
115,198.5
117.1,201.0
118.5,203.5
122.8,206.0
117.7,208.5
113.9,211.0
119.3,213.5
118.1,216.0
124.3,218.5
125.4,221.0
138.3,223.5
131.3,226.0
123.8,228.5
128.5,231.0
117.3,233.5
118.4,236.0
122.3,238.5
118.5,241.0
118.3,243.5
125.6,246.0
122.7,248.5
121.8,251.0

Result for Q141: 1.6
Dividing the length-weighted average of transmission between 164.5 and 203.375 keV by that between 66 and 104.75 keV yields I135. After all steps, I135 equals 1.70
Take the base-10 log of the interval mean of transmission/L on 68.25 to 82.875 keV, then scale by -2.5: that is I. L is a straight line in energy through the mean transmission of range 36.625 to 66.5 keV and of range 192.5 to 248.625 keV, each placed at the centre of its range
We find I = 0.22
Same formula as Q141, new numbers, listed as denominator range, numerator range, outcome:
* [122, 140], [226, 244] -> 1.40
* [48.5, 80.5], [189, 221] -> 1.43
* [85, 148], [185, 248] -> 1.42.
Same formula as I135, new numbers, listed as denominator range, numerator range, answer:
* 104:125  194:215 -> 1.33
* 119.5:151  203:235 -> 1.38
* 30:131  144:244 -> 1.45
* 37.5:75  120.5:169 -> 1.13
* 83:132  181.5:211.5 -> 1.48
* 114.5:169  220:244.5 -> 1.25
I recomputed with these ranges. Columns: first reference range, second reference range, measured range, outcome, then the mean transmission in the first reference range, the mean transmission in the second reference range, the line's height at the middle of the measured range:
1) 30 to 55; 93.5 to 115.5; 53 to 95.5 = 0.132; 92.4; 88.3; 90.3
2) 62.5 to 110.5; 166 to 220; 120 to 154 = 0.150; 80.7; 131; 104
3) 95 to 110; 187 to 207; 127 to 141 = 0.156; 89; 124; 101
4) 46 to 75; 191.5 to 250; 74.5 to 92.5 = 0.214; 87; 122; 92.1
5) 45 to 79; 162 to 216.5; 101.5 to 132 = 0.188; 86.3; 131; 105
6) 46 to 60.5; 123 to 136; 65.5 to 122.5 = 0.094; 95.3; 86.1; 90.4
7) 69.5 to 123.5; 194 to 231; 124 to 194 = -0.104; 83.4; 122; 104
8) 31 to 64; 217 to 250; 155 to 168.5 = -0.099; 91.4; 124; 112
